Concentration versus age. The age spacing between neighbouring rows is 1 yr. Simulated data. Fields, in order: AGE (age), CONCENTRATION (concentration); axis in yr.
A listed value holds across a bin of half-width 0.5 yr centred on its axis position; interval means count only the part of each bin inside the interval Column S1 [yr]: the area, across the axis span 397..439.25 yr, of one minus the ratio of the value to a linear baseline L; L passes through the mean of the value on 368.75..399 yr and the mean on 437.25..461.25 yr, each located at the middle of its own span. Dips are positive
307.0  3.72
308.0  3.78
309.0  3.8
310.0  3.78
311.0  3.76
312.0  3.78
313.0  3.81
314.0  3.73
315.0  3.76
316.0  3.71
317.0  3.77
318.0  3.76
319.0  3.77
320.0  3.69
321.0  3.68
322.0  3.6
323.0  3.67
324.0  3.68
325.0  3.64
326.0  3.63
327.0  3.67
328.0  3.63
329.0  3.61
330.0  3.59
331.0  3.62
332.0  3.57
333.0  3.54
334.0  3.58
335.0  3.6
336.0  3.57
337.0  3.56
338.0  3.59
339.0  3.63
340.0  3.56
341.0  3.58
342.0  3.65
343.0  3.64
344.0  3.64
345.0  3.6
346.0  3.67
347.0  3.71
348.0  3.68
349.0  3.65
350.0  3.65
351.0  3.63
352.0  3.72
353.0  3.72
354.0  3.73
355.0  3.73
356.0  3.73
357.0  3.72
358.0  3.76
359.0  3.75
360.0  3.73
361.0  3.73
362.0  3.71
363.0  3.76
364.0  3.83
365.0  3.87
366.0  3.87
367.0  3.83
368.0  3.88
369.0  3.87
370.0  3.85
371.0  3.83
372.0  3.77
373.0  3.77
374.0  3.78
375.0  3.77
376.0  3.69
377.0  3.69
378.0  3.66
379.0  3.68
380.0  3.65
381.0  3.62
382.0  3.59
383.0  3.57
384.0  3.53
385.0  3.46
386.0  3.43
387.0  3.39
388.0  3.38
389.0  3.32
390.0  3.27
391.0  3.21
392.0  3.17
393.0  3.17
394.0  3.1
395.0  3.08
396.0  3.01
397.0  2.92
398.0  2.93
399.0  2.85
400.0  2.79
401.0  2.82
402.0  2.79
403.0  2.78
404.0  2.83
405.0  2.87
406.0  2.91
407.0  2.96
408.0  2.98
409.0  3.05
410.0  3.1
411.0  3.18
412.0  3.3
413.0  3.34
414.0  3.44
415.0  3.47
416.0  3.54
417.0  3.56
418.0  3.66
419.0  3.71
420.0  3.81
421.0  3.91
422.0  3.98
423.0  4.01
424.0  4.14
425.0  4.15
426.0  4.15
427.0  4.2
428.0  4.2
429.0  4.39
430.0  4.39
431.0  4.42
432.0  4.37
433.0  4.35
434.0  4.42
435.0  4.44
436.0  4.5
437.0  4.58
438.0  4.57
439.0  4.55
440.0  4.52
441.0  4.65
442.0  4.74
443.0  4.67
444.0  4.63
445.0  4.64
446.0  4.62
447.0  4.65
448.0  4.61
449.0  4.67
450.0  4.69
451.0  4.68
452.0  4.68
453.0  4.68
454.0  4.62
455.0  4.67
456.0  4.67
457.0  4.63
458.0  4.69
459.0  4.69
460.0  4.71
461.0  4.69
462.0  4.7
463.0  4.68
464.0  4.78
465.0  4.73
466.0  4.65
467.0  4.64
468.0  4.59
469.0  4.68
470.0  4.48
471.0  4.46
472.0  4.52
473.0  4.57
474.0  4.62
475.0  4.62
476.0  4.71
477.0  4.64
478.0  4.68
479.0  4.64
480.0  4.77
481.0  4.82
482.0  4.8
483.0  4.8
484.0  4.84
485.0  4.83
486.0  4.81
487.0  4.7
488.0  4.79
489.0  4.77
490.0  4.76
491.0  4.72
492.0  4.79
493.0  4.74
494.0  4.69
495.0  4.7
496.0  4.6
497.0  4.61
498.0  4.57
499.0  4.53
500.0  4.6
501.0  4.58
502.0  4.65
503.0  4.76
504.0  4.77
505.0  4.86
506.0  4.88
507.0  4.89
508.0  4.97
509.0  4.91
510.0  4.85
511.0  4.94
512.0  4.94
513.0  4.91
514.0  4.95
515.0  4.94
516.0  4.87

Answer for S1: 4.59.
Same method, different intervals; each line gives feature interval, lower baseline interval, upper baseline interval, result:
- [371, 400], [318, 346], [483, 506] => 4.18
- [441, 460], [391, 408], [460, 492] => -2.57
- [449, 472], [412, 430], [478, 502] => -1.63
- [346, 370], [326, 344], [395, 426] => -1.65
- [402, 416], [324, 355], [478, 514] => 3.52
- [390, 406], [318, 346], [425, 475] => 4.58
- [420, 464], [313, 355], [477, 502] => -1.07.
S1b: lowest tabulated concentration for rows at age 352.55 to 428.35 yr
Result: 2.78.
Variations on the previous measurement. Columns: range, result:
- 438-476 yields 4.46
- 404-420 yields 2.83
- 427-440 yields 4.2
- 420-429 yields 3.81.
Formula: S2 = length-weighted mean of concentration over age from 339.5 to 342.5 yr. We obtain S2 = 3.6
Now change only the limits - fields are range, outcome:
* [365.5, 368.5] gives 3.86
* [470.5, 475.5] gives 4.56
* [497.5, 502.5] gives 4.59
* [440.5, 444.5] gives 4.67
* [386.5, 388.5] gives 3.38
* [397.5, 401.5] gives 2.85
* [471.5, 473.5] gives 4.54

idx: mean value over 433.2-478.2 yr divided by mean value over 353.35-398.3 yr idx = 1.29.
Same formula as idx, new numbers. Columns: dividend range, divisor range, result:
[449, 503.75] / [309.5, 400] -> 1.30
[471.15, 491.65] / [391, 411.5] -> 1.59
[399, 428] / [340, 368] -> 0.92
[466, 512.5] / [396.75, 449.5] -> 1.23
